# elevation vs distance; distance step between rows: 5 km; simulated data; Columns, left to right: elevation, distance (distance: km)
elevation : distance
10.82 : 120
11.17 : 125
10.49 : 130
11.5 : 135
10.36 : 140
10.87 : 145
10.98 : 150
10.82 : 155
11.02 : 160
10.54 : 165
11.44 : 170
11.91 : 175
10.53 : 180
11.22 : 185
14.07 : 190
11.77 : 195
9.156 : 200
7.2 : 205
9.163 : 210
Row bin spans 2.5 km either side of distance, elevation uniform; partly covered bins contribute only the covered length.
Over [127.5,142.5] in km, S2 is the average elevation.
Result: 10.8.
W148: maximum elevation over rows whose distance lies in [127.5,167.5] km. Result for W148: 11.5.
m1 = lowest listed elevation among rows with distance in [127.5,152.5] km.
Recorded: 10.36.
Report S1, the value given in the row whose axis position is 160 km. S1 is 11.02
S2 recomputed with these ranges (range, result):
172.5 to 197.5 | 11.9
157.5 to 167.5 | 10.8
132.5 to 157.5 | 10.9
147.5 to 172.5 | 11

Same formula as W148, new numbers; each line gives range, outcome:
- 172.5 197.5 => 14.07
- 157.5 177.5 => 11.91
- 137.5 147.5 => 10.87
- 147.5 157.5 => 10.98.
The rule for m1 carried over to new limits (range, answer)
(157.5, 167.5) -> 10.54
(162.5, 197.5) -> 10.53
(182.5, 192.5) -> 11.22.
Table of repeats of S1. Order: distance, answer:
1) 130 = 10.49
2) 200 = 9.156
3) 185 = 11.22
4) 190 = 14.07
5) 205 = 7.2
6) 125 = 11.17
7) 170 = 11.44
